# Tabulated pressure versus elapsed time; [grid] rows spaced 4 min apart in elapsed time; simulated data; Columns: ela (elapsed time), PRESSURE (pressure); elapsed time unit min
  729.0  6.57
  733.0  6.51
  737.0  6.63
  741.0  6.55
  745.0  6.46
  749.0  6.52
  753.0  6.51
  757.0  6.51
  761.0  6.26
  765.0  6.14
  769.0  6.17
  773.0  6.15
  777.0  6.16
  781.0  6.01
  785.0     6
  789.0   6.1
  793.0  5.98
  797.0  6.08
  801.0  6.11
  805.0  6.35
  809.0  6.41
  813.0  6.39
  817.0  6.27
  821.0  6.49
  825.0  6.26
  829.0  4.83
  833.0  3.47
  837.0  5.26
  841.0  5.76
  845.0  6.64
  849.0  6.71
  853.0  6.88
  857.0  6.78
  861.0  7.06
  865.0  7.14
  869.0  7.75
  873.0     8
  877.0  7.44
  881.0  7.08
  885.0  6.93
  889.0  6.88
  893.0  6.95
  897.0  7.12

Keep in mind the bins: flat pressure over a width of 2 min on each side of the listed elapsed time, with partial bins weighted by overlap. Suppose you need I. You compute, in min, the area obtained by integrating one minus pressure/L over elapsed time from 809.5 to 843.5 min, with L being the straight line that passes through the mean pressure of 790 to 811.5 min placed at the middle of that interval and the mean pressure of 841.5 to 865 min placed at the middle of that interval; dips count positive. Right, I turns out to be 4.3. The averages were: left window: 6.19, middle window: 5.64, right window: 6.77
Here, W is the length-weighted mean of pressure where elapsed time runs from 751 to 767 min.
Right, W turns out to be 6.35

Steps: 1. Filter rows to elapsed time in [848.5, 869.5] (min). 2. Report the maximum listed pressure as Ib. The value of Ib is 7.75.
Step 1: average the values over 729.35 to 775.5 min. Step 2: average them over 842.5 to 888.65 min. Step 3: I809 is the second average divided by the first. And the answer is 1.1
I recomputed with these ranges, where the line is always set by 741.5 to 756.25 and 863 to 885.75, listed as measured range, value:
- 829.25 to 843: 4.4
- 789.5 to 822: 3.2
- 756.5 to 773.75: 1.0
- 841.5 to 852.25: 1.0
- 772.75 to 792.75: 2.0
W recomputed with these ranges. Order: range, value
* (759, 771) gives 6.19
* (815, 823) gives 6.38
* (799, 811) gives 6.29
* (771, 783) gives 6.11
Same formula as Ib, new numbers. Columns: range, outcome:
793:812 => 6.41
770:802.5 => 6.16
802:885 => 8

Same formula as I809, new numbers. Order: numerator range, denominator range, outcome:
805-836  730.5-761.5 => 0.88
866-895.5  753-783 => 1.17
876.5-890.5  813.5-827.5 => 1.12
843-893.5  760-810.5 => 1.16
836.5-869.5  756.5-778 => 1.07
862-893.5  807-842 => 1.28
